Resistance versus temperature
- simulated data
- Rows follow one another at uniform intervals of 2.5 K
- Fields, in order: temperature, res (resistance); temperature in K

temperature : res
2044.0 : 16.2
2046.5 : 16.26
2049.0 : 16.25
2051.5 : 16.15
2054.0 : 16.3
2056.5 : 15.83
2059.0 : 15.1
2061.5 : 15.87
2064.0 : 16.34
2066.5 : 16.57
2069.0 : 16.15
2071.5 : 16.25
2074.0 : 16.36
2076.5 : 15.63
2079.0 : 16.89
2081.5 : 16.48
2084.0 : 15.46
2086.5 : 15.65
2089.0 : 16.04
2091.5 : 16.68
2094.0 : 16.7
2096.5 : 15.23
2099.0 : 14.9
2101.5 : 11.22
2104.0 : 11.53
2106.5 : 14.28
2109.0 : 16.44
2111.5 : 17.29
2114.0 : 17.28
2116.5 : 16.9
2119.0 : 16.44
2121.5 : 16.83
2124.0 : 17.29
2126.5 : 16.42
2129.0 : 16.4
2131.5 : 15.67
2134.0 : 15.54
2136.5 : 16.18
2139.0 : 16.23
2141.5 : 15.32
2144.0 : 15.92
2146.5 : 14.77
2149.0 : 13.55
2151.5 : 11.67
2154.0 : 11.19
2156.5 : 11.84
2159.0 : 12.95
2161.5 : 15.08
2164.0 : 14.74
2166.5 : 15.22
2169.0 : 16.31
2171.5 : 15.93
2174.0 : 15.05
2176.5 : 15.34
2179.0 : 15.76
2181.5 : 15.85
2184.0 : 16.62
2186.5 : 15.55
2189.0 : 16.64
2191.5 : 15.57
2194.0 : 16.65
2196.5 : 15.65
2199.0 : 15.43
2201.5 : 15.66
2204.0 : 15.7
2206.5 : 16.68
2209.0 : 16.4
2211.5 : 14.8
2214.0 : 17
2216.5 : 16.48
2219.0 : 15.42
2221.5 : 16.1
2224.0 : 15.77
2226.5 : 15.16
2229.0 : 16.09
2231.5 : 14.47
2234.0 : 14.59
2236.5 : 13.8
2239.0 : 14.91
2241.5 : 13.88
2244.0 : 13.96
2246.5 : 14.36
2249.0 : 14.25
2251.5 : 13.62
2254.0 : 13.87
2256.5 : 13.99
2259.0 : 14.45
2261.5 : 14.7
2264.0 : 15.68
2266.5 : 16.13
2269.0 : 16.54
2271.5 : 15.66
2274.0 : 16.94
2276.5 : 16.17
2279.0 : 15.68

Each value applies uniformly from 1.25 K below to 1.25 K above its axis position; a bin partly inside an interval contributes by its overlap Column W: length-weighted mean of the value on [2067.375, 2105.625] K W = 15.4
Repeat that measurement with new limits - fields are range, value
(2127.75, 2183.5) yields 14.9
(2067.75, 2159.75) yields 15.4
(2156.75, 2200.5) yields 15.5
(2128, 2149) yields 15.6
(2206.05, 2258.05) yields 15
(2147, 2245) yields 15.1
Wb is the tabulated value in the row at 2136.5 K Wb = 16.18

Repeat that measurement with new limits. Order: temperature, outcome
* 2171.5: 15.93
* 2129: 16.4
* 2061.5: 15.87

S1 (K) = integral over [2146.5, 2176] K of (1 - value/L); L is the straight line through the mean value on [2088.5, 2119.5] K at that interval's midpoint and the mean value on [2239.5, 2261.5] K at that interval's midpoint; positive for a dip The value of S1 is 1.7 K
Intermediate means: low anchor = 15.4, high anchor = 14.1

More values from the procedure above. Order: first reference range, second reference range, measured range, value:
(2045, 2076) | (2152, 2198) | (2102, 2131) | -0.7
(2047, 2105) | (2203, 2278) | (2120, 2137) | -0.9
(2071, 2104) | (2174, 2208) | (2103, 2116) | 0.0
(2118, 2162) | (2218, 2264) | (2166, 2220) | -4.1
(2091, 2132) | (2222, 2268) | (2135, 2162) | 2.4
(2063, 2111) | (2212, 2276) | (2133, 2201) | 1.2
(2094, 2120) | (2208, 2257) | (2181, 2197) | -1.1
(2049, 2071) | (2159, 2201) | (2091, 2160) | 3.2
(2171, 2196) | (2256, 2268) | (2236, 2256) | 1.5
